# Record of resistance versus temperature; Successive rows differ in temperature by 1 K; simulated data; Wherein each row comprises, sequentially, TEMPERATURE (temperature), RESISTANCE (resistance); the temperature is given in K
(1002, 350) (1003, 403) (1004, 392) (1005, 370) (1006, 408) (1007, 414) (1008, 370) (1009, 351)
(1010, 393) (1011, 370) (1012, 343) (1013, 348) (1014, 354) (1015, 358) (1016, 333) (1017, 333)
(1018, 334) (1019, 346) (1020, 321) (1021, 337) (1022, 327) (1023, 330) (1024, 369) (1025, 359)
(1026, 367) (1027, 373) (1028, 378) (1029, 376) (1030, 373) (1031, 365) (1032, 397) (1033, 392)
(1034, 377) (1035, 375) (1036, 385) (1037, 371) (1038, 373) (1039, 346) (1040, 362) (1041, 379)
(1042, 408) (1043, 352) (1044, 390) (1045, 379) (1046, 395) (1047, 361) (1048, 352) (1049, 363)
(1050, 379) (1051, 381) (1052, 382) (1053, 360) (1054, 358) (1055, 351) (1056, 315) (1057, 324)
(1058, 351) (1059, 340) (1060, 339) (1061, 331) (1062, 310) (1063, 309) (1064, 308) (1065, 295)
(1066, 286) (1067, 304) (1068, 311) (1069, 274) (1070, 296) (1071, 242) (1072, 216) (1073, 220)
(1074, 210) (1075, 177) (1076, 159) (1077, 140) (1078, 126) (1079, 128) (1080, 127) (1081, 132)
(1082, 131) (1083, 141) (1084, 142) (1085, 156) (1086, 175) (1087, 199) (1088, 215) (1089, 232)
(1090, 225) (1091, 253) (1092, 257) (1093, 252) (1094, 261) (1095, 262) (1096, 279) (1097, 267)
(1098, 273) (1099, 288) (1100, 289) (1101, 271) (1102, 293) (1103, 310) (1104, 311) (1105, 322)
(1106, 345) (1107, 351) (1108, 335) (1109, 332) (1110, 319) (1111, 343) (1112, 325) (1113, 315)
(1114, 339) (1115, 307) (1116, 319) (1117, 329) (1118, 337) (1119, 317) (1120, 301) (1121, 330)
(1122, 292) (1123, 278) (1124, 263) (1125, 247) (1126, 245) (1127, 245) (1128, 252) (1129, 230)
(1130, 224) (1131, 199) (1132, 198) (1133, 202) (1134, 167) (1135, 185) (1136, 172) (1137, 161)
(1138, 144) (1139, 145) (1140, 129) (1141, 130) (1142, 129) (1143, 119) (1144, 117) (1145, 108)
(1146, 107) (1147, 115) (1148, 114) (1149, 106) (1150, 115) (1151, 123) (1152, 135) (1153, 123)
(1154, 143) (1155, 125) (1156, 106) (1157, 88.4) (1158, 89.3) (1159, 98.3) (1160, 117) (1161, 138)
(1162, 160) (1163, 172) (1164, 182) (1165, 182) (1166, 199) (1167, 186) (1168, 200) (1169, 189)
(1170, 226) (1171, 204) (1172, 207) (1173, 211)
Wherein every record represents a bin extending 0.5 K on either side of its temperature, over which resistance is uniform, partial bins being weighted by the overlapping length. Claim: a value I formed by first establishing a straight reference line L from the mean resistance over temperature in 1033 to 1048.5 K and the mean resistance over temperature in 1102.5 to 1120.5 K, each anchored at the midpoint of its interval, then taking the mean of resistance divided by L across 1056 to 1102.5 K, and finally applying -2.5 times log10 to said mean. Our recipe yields 0.39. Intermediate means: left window 374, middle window 242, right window 325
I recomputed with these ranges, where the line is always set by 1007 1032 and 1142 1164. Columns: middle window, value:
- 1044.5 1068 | -0.17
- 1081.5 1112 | -0.21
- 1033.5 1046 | -0.17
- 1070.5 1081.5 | 0.45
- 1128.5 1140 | -0.17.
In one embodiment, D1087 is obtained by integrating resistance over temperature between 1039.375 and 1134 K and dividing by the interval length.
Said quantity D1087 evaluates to 281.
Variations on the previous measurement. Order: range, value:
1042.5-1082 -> 290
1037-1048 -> 373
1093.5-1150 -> 243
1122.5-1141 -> 203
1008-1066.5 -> 356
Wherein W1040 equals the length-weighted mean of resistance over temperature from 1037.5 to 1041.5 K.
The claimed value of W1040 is 365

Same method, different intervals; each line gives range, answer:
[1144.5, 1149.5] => 110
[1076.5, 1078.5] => 133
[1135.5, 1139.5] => 156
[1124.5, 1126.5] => 246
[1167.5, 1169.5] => 194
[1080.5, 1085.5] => 140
